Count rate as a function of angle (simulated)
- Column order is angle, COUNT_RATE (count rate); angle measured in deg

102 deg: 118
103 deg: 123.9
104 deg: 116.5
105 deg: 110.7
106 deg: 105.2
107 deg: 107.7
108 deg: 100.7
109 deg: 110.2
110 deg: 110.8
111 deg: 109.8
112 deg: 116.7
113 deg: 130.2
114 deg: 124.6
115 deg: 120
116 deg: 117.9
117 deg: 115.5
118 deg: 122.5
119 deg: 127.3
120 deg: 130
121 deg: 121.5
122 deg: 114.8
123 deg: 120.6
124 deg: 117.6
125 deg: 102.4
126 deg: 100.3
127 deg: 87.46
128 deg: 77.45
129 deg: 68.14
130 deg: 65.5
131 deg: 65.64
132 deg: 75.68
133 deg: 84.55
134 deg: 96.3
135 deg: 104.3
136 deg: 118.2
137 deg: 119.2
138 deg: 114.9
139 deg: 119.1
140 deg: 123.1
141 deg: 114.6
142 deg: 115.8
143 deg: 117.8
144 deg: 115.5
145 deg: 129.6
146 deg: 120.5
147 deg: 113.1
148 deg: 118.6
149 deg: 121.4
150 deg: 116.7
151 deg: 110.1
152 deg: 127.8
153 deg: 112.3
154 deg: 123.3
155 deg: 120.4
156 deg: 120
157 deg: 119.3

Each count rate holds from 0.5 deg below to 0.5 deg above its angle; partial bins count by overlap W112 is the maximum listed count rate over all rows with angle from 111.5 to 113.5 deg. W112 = 130.2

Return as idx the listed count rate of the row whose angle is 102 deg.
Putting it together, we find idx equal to 118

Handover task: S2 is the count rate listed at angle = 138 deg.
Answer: 114.9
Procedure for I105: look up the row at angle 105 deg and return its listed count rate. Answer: 110.7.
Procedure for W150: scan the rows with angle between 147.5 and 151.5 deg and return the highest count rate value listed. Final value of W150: 121.4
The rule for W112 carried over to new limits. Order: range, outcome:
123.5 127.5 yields 117.6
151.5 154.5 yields 127.8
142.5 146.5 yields 129.6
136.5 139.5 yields 119.2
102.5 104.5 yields 123.9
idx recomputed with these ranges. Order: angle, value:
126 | 100.3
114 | 124.6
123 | 120.6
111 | 109.8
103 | 123.9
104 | 116.5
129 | 68.14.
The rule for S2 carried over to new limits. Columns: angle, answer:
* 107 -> 107.7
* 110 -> 110.8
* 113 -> 130.2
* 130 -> 65.5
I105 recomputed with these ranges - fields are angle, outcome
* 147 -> 113.1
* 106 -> 105.2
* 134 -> 96.3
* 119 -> 127.3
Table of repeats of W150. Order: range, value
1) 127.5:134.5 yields 96.3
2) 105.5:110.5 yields 110.8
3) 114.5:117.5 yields 120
